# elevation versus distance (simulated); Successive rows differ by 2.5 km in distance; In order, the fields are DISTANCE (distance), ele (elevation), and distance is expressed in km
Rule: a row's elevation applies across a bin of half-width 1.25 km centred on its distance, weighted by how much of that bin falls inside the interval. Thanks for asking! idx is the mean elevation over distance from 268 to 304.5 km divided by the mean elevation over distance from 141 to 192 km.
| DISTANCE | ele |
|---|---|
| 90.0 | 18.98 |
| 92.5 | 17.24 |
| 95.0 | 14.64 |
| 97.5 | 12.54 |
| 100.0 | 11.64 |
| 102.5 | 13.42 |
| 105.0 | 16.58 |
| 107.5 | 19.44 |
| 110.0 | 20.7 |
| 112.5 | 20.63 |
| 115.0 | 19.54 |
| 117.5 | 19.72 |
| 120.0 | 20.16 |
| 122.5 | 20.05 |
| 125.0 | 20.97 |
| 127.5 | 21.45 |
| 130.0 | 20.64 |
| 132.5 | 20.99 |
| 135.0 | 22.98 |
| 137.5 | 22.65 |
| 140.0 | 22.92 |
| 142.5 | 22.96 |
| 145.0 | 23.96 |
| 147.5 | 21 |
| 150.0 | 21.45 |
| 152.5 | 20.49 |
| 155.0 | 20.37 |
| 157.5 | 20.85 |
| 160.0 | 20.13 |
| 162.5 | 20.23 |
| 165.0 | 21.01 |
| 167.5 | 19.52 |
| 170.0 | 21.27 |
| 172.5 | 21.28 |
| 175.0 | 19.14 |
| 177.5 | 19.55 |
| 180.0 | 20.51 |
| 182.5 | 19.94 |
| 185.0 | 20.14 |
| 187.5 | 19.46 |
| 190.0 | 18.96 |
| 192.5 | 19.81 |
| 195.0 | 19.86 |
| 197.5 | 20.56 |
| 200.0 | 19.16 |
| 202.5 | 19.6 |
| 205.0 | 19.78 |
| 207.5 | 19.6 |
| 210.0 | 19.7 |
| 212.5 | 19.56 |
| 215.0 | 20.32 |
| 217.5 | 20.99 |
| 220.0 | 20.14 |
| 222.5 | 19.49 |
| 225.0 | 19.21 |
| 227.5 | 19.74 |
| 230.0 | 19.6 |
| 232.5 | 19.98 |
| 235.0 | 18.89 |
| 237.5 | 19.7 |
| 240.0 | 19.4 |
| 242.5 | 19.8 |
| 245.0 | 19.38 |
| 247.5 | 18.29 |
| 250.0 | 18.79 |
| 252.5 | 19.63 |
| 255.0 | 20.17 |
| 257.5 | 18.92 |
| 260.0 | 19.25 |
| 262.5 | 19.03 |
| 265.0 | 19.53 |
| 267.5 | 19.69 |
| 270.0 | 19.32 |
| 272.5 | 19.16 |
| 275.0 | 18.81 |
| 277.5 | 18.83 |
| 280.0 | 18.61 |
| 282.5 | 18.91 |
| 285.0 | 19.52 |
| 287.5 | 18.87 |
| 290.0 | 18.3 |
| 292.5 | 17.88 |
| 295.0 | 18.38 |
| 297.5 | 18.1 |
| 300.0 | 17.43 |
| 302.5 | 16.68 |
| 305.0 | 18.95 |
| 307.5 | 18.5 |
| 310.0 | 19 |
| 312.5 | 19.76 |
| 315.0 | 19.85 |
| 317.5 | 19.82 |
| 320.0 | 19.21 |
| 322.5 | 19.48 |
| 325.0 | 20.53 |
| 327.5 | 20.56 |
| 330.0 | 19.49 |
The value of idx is 0.90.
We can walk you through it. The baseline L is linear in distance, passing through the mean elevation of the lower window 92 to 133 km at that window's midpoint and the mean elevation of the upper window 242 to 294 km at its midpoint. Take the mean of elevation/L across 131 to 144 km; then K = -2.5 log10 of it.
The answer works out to -0.220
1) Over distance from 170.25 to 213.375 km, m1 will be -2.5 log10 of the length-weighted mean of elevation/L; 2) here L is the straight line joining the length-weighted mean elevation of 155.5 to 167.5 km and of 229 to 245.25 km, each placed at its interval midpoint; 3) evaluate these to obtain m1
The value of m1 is 0.01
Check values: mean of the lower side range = 20.4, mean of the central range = 19.8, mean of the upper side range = 19.5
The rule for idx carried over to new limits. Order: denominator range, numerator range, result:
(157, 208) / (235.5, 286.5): 0.96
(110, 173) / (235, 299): 0.90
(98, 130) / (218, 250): 1.05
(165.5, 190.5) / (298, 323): 0.94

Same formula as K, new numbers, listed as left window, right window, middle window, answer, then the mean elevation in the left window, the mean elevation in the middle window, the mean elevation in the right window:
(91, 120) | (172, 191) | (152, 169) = -0.07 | 17.1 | 20.4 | 19.8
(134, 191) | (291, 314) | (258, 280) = -0.01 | 20.9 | 19.2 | 18.3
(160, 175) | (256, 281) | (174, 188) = 0.03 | 20.5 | 19.8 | 19.1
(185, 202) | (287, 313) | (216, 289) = -0.03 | 19.7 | 19.4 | 18.3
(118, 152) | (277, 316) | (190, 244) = 0.02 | 21.6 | 19.7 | 18.6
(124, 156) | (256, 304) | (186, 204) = 0.05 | 21.8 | 19.6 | 18.7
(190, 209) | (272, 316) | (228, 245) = -0.02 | 19.7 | 19.6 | 18.6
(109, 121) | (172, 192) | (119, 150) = -0.09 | 20.1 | 21.7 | 19.8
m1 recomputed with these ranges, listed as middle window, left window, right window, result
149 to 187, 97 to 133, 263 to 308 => -0.10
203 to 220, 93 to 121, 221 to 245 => -0.05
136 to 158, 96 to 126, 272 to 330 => -0.21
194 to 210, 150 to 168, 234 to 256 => 0.01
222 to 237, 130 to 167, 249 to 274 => 0.03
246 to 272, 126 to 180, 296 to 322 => 0.01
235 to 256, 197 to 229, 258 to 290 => 0.00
